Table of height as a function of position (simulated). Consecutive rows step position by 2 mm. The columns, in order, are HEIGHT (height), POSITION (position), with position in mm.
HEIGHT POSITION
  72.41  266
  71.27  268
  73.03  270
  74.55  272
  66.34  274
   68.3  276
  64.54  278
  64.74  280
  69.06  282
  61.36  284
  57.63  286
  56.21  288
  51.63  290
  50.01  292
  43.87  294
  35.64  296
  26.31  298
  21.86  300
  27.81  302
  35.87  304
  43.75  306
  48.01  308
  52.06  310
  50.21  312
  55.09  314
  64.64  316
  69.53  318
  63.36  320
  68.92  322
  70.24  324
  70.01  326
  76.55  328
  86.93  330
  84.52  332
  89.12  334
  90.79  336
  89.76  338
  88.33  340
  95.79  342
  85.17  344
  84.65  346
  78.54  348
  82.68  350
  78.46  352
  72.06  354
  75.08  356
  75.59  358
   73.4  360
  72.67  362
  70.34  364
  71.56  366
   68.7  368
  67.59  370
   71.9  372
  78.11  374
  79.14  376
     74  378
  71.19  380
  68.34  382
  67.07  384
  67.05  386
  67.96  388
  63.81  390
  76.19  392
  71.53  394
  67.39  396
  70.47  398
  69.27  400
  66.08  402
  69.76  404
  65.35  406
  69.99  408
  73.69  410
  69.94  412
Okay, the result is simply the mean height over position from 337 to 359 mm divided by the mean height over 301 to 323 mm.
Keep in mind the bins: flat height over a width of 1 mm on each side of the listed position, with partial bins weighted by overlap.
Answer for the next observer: 1.56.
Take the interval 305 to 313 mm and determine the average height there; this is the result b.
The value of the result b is 48.5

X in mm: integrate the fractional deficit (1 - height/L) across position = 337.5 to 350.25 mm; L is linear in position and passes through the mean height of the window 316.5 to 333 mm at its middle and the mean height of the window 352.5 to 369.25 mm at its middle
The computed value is -2.4 mm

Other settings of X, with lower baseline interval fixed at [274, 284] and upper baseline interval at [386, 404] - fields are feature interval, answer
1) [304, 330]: 2.34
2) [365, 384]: -0.97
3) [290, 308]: 7.94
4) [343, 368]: -3.07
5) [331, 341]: -3.11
